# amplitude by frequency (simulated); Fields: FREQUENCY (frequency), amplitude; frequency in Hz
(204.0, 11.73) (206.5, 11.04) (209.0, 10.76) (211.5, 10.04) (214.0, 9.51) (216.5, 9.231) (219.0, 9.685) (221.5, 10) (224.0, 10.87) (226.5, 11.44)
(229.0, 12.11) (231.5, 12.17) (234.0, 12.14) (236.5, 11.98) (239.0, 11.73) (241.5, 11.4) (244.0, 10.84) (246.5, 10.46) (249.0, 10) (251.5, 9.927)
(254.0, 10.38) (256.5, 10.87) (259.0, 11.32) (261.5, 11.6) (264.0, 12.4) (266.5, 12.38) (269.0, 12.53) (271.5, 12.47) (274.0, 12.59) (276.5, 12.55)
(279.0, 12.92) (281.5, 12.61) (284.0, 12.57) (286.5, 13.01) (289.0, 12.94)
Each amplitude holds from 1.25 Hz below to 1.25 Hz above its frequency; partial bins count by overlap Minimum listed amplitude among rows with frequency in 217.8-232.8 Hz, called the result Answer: 9.685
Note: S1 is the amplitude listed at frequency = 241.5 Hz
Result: 11.4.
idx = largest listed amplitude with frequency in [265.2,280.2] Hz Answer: 12.92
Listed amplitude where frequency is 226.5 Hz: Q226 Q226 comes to 11.44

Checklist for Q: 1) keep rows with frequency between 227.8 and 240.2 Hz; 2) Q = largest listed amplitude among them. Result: 12.17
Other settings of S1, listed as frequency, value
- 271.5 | 12.47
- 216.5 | 9.231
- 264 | 12.4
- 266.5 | 12.38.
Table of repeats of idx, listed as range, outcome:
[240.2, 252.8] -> 11.4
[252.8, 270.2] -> 12.53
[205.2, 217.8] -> 11.04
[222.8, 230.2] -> 12.11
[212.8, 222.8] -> 10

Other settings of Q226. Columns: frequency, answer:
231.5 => 12.17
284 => 12.57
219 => 9.685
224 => 10.87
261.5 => 11.6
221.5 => 10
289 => 12.94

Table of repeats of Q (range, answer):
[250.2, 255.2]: 10.38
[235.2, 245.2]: 11.98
